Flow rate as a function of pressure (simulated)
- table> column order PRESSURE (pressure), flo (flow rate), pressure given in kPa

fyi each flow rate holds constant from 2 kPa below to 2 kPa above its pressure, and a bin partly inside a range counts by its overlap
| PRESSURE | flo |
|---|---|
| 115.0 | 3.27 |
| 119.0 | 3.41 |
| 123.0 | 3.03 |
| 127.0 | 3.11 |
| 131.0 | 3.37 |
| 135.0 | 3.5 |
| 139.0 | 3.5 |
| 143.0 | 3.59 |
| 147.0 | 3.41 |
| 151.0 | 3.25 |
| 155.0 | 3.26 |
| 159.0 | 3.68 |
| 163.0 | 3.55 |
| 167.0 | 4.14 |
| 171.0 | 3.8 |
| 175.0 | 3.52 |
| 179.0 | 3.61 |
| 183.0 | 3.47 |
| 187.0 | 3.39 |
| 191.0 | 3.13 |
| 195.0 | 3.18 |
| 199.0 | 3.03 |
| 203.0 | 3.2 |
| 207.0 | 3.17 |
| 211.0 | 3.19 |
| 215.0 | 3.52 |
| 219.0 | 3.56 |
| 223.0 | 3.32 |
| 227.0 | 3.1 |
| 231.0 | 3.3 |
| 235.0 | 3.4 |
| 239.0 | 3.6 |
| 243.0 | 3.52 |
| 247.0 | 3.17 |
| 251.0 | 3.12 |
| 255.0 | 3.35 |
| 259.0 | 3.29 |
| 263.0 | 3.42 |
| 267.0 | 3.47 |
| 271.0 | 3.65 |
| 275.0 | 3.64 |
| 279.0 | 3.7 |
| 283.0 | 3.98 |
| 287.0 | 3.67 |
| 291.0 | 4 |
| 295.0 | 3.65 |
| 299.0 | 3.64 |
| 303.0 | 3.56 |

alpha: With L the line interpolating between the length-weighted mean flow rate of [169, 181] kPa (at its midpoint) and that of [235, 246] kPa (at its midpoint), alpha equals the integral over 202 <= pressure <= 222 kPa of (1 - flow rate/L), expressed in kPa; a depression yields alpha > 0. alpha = 1.27 kPa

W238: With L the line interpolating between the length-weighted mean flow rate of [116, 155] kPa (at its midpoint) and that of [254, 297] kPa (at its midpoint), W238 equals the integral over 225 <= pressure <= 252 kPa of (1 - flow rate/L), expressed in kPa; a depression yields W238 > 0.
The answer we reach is 1.74 kPa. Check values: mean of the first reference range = 3.35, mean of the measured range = 3.32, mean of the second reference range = 3.63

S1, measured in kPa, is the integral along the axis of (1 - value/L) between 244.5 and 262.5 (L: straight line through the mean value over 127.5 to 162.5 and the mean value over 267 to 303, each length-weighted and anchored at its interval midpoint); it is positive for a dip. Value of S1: 1.96 kPa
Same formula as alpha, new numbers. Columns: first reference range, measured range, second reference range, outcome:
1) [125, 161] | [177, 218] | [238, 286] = 1.80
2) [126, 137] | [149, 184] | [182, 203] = -3.35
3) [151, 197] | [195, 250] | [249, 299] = 3.70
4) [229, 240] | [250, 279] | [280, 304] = 1.18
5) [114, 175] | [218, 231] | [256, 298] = 0.97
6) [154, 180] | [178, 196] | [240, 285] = 1.38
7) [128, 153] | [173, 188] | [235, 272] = -0.41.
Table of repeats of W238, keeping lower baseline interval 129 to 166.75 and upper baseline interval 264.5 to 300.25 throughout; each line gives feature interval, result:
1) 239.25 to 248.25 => 0.6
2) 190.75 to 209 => 2.2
